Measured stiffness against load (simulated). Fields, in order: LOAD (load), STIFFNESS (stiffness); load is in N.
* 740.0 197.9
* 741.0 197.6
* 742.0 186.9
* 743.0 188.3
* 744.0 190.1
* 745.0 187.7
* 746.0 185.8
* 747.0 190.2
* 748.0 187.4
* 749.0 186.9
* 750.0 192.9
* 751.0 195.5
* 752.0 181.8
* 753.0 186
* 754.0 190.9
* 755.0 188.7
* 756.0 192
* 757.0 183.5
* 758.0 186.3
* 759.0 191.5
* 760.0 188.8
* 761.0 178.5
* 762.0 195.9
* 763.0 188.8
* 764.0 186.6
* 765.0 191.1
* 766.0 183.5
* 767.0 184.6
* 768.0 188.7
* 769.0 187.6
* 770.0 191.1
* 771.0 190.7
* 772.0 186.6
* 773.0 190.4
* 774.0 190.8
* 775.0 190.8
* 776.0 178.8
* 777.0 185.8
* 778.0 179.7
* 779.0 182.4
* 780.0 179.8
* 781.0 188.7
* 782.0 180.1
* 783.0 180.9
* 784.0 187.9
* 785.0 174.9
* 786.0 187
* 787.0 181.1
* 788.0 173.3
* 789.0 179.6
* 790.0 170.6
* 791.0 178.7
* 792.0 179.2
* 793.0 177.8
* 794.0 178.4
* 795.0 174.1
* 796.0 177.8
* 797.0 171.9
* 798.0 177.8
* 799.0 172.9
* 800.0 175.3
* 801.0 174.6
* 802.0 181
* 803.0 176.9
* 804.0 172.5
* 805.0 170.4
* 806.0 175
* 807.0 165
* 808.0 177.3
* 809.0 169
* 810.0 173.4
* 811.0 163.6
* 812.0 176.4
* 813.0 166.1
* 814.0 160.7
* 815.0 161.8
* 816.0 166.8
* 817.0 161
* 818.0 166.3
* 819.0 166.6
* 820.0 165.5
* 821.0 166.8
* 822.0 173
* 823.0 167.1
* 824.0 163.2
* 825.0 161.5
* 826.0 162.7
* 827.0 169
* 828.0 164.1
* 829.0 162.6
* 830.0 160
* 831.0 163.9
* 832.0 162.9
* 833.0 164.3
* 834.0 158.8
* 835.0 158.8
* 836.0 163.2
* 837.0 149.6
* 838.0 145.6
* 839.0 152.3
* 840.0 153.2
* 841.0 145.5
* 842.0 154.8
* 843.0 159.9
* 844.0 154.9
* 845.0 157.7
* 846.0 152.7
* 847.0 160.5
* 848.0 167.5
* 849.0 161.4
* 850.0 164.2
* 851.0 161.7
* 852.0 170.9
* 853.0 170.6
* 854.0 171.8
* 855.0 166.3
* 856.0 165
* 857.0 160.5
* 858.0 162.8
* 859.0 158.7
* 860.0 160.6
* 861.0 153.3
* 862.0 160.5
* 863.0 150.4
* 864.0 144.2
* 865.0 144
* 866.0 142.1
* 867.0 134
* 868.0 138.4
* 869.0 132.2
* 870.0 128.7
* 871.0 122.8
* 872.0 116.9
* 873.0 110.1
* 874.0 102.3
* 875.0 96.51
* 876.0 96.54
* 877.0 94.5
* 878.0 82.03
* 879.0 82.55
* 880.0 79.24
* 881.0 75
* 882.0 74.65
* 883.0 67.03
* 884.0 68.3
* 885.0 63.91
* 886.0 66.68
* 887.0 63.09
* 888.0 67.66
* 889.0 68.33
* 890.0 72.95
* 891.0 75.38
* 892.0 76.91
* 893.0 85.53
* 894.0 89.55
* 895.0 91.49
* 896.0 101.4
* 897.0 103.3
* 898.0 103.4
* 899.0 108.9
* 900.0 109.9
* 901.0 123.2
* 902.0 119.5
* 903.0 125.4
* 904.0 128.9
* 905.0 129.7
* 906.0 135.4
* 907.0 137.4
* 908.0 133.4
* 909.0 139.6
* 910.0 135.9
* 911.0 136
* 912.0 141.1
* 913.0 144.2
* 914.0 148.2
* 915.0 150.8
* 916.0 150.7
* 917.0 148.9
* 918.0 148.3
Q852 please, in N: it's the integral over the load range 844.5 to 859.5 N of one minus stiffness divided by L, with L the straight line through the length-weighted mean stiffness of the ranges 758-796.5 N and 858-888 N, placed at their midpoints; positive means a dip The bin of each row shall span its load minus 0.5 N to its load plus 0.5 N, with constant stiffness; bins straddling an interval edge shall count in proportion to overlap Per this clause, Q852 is -4.4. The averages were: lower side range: 184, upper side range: 111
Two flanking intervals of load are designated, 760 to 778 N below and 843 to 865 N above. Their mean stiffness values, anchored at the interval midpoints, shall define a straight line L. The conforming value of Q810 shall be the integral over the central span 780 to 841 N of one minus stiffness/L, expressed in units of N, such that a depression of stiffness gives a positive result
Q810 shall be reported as 1.67 N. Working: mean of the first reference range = 187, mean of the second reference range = 160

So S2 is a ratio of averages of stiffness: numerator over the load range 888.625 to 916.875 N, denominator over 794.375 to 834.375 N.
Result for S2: 0.70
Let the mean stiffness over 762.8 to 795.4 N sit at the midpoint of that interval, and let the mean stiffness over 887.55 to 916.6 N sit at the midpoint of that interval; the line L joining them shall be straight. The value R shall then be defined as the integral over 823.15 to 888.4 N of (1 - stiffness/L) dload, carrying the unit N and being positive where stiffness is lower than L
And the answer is 2.4 N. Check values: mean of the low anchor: 183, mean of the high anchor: 115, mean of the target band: 137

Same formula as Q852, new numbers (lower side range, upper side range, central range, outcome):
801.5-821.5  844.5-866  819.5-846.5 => 0.8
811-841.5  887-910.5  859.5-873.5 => -0.8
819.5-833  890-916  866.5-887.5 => 6.2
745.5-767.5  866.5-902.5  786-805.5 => -2.1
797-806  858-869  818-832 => 0.0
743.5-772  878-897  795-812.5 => -2.9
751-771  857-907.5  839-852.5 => -2.6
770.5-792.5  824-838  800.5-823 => 0.0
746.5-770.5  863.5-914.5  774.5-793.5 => -0.9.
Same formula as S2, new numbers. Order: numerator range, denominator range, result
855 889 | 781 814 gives 0.65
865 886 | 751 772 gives 0.54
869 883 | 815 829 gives 0.59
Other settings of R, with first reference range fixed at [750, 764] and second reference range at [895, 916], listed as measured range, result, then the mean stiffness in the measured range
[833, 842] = 0.1 N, 154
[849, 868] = -1.4 N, 157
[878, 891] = 6.2 N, 71.4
